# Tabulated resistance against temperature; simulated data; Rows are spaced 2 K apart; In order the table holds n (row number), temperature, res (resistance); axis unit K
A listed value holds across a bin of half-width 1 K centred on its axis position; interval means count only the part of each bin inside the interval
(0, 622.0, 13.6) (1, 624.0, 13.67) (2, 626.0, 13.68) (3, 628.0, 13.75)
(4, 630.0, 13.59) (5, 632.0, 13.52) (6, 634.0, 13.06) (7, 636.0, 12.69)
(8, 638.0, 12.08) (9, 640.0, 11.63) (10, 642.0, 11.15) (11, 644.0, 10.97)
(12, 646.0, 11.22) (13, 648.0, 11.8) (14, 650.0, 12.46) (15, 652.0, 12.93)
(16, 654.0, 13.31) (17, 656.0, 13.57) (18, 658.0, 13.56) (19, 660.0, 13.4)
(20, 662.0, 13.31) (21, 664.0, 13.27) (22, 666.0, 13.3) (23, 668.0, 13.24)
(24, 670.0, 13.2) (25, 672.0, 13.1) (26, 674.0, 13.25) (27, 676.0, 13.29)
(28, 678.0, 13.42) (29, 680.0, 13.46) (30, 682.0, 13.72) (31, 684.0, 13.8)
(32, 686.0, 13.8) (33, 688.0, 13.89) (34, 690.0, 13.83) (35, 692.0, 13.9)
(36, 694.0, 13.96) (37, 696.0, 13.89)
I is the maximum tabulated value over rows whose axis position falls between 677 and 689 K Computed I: 13.89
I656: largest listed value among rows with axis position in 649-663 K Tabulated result 13.57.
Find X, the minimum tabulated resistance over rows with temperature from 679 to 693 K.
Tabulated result 13.46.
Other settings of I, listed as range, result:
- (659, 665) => 13.4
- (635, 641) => 12.69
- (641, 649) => 11.8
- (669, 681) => 13.46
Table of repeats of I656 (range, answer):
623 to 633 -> 13.75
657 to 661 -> 13.56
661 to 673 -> 13.31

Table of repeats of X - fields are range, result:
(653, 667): 13.27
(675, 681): 13.29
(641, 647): 10.97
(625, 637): 12.69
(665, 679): 13.1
